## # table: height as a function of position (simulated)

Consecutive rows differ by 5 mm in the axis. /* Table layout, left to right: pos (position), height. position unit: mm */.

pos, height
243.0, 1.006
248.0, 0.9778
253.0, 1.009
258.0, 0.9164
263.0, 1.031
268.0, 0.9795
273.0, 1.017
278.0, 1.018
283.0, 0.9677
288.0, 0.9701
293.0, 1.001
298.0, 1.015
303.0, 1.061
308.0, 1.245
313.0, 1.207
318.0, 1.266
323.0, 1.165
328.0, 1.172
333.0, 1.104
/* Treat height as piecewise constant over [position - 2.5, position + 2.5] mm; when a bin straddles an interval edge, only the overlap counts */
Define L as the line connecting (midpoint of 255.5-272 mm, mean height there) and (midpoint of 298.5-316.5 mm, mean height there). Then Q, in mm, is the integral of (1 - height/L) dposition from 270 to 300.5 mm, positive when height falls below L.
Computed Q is 1.96 mm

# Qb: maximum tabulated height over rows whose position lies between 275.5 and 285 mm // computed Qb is 1.018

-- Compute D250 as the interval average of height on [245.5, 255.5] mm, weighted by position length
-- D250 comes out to 0.993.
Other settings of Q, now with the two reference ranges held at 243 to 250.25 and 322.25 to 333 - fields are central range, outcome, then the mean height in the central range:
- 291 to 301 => 0.7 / 1.01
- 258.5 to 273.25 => 0.5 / 0.995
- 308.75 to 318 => -0.9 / 1.23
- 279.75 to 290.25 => 0.9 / 0.972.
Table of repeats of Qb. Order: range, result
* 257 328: 1.266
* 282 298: 1.015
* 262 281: 1.031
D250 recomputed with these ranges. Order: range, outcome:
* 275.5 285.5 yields 0.993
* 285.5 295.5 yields 0.986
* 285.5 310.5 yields 1.06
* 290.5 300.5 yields 1.01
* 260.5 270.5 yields 1.01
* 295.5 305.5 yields 1.04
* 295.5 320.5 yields 1.16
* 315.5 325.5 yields 1.22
